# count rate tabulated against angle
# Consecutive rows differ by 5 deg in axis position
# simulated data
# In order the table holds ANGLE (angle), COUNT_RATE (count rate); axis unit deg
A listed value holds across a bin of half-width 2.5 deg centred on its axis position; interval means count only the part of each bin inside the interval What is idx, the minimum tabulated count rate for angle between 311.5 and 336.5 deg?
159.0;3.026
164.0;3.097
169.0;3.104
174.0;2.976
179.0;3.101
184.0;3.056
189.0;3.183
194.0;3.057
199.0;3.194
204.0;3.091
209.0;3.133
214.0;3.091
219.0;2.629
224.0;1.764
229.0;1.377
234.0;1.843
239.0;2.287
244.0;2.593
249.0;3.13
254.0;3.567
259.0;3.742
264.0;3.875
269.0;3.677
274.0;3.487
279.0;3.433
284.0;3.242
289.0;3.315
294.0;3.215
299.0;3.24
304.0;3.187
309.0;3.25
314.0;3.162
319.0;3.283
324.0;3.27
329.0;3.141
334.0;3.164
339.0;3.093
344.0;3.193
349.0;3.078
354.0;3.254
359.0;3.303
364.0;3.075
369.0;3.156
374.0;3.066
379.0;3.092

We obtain 3.141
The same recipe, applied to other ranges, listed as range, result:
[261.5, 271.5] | 3.677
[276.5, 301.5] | 3.215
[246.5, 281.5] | 3.13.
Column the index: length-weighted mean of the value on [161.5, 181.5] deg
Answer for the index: 3.07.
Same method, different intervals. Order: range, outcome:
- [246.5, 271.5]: 3.6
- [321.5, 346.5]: 3.17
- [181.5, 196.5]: 3.1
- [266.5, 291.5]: 3.43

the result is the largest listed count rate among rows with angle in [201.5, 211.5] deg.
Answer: 3.133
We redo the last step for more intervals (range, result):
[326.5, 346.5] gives 3.193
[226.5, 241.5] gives 2.287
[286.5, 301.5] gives 3.315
